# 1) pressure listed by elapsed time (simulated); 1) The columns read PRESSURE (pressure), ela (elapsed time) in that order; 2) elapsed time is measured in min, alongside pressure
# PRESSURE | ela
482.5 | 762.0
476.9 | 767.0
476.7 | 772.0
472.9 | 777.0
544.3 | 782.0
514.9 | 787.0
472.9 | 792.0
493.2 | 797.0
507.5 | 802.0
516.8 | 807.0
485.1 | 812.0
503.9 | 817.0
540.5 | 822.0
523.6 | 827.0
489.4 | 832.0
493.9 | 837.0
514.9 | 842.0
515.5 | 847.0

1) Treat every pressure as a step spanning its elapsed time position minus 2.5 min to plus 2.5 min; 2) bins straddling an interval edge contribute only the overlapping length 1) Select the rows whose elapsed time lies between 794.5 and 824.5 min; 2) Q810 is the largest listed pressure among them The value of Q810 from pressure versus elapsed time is 540.5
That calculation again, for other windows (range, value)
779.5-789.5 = 544.3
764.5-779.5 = 476.9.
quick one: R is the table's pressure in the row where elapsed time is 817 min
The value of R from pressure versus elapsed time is 503.9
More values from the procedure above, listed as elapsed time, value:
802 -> 507.5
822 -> 540.5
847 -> 515.5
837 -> 493.9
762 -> 482.5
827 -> 523.6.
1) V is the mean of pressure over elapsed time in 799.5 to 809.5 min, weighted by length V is 512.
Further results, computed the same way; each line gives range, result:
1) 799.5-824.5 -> 511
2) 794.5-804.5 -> 500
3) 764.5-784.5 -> 493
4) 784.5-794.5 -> 494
